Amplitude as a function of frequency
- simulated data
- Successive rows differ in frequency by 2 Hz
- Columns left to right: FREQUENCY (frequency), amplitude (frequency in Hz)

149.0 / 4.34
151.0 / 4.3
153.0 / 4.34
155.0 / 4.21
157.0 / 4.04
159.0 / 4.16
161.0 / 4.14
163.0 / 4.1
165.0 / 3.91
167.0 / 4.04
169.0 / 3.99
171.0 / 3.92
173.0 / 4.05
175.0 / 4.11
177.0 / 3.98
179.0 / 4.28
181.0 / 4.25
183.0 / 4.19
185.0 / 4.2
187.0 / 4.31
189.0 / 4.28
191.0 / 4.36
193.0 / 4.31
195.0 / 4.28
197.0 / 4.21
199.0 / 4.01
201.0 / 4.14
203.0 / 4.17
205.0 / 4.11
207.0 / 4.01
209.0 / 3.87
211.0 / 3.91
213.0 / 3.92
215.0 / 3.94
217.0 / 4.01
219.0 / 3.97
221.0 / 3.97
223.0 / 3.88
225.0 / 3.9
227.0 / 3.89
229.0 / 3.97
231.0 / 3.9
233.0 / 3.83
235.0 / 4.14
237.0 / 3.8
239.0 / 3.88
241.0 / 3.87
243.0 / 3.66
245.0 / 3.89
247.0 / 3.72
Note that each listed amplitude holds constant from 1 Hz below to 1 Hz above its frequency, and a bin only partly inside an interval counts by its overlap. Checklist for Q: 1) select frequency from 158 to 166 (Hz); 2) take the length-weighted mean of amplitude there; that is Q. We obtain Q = 4.08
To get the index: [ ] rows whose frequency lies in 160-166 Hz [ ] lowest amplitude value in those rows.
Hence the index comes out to 3.91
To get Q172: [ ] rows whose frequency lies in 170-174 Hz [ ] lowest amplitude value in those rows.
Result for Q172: 3.92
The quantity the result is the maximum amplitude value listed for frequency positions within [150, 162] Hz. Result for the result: 4.34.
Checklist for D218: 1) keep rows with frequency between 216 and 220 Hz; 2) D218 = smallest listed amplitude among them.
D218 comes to 3.97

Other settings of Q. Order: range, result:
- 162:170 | 4.01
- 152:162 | 4.18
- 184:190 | 4.26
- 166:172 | 3.98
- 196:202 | 4.12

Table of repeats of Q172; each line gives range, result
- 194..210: 3.87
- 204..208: 4.01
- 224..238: 3.8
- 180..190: 4.19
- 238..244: 3.66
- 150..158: 4.04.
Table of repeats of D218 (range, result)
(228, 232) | 3.9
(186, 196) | 4.28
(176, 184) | 3.98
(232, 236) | 3.83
